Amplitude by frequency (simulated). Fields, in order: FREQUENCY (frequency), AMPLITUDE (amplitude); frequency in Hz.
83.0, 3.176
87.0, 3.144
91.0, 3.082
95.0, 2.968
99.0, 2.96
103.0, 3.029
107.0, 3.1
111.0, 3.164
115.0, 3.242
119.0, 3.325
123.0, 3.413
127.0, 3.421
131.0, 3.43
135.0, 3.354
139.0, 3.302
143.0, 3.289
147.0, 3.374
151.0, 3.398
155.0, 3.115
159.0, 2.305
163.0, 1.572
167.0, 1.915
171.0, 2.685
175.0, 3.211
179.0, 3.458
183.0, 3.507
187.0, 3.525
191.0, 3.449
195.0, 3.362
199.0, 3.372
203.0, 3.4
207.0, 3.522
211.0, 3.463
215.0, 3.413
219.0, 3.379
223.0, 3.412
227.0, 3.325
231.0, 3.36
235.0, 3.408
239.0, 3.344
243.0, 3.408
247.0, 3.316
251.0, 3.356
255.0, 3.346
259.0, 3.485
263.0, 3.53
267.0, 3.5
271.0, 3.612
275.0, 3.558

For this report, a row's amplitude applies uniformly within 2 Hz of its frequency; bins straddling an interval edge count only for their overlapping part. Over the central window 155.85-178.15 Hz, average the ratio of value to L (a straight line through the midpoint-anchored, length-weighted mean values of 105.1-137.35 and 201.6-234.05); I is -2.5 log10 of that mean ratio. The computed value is 0.348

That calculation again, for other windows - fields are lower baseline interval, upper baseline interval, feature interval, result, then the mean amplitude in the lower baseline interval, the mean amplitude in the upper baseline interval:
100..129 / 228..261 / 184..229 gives -0.03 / 3.23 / 3.38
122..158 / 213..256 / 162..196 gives 0.12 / 3.31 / 3.37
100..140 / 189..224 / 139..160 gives 0.06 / 3.27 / 3.42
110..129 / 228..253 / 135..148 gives 0.00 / 3.32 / 3.36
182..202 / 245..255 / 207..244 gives -0.01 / 3.44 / 3.34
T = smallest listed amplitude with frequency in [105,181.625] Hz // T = 1.572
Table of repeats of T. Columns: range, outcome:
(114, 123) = 3.242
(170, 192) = 2.685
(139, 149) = 3.289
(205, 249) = 3.316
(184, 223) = 3.362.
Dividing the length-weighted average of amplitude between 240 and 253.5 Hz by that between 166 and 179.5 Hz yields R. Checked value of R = 1.19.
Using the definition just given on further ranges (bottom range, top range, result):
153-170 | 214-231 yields 1.50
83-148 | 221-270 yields 1.06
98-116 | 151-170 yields 0.77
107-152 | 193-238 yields 1.02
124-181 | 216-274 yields 1.14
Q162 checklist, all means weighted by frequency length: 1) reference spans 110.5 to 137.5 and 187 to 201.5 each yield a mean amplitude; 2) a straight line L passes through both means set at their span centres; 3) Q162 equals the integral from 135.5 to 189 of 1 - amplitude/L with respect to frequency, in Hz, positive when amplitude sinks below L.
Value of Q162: 6.3 Hz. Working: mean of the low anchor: 3.34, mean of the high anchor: 3.41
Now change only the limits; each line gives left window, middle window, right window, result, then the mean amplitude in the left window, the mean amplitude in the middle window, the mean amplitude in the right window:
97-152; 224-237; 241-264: 0.04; 3.27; 3.37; 3.4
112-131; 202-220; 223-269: -0.30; 3.35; 3.44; 3.4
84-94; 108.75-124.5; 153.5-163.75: -2.58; 3.1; 3.28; 2.38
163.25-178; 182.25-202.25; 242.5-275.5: -4.89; 2.54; 3.44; 3.45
